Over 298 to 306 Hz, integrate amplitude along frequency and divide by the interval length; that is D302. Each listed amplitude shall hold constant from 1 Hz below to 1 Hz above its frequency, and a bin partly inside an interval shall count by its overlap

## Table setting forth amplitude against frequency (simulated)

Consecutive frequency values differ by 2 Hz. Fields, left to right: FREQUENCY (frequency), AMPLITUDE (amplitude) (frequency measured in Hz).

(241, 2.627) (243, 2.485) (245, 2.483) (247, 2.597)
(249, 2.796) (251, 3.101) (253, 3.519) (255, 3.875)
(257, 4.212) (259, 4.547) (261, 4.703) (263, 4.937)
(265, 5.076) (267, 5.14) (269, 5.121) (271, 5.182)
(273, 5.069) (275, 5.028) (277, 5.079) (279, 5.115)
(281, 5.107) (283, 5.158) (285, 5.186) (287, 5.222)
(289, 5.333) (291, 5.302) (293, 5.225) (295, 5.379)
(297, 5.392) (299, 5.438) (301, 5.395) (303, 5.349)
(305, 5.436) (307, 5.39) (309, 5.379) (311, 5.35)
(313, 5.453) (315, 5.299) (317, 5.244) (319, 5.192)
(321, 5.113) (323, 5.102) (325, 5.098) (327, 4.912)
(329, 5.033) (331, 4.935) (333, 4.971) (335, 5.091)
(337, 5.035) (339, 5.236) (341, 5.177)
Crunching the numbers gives 5.4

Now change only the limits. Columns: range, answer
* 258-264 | 4.73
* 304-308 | 5.41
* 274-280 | 5.07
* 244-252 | 2.74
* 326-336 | 4.99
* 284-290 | 5.25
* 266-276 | 5.11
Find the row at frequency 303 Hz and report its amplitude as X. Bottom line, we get 5.349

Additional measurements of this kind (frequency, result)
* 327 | 4.912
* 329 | 5.033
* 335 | 5.091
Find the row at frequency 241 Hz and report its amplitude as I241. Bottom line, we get 2.627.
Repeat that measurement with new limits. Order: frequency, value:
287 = 5.222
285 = 5.186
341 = 5.177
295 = 5.379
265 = 5.076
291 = 5.302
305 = 5.436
